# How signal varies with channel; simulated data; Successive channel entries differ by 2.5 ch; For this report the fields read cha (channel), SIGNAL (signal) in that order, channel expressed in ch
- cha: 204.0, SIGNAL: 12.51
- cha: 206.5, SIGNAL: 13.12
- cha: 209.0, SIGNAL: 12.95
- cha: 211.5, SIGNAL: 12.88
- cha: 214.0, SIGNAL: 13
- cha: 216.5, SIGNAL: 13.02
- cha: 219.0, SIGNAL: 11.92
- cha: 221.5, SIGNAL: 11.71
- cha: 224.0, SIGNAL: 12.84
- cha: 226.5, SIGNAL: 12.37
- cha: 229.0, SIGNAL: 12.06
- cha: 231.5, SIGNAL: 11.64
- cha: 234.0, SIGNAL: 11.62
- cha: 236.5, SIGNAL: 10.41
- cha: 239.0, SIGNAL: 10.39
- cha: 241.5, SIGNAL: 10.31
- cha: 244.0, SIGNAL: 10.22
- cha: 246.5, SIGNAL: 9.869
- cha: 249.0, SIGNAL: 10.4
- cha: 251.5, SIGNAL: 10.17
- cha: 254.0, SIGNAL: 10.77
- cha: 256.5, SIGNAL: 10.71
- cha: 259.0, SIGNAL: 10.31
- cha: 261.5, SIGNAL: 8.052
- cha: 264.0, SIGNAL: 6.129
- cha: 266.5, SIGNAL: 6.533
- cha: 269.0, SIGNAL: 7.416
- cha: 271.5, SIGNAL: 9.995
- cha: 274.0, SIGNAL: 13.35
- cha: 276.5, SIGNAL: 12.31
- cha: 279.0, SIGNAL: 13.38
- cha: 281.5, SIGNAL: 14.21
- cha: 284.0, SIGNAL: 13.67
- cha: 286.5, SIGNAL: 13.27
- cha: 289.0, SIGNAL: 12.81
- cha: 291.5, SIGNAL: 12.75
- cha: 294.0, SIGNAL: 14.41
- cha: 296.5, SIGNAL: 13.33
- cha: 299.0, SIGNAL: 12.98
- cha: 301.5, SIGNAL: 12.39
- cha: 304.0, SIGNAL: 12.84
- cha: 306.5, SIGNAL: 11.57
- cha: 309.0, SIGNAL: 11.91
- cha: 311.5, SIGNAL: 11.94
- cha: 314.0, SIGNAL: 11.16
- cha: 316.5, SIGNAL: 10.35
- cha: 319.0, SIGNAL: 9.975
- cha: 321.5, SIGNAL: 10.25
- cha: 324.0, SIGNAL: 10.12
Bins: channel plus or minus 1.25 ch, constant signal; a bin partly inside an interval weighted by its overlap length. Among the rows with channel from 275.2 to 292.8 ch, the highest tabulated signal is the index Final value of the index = 14.21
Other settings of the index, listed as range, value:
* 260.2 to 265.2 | 8.052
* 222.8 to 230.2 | 12.84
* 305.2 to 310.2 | 11.91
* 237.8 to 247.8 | 10.39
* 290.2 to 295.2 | 14.41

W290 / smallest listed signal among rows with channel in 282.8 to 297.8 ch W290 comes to 12.75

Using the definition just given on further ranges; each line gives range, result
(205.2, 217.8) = 12.88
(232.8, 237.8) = 10.41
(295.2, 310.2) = 11.57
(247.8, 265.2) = 6.129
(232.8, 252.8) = 9.869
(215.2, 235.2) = 11.62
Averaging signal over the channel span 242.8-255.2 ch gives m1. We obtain 10.3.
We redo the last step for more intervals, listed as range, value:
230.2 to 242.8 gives 10.9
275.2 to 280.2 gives 12.8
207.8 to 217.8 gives 13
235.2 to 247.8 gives 10.2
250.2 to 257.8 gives 10.5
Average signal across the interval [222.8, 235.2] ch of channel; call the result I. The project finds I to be 12.1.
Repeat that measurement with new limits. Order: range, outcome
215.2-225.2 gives 12.4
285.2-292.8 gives 13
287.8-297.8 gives 13.3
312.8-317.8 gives 10.7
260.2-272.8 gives 7.66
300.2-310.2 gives 12.2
